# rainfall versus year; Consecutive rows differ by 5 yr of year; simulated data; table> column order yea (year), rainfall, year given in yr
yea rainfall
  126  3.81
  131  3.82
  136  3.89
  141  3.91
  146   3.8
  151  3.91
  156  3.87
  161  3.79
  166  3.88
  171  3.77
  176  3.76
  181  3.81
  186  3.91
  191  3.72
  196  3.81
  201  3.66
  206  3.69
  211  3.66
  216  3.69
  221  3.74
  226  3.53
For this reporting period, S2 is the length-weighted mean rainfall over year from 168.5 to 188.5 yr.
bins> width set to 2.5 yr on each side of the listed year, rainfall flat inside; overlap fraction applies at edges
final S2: 3.81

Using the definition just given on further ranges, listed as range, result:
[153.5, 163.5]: 3.83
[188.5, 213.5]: 3.71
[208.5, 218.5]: 3.67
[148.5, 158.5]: 3.89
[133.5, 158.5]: 3.88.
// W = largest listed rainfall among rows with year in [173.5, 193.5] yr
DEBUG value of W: 3.91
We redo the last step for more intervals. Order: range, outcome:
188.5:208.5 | 3.81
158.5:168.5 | 3.88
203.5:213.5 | 3.69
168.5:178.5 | 3.77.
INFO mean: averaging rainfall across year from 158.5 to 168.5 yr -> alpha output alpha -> 3.83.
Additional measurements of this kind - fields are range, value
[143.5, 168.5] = 3.85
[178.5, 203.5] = 3.78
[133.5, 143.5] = 3.9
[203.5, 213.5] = 3.67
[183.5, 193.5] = 3.82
